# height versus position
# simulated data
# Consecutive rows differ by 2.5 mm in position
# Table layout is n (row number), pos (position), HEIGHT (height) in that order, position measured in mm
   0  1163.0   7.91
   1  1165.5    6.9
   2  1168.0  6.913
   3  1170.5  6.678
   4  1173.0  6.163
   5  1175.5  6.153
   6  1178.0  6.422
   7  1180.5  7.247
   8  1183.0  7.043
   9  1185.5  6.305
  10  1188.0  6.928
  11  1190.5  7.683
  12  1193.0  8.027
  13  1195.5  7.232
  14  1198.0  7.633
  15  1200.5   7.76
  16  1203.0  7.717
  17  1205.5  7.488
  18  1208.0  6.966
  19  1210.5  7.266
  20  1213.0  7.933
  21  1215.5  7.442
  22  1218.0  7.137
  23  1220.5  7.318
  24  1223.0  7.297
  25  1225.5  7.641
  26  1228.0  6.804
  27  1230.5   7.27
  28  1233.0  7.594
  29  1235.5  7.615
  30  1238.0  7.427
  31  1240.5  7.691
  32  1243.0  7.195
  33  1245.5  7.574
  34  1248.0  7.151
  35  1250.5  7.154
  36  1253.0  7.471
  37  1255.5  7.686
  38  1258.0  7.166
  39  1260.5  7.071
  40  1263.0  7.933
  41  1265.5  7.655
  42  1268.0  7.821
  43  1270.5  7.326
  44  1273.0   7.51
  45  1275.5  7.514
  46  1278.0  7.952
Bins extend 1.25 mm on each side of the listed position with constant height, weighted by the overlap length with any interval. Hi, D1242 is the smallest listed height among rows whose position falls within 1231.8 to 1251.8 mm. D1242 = 7.151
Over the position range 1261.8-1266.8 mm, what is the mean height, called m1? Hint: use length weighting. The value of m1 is 7.79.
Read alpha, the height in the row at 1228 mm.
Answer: 6.804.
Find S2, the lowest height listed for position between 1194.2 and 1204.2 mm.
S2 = 7.232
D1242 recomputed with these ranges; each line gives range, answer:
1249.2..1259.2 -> 7.154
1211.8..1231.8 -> 6.804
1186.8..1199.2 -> 6.928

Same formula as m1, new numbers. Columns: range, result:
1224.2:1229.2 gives 7.23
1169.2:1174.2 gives 6.43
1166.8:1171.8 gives 6.79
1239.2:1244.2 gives 7.45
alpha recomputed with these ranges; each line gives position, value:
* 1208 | 6.966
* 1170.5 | 6.678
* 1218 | 7.137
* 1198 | 7.633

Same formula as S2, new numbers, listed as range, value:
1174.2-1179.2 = 6.153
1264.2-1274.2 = 7.326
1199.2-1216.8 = 6.966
